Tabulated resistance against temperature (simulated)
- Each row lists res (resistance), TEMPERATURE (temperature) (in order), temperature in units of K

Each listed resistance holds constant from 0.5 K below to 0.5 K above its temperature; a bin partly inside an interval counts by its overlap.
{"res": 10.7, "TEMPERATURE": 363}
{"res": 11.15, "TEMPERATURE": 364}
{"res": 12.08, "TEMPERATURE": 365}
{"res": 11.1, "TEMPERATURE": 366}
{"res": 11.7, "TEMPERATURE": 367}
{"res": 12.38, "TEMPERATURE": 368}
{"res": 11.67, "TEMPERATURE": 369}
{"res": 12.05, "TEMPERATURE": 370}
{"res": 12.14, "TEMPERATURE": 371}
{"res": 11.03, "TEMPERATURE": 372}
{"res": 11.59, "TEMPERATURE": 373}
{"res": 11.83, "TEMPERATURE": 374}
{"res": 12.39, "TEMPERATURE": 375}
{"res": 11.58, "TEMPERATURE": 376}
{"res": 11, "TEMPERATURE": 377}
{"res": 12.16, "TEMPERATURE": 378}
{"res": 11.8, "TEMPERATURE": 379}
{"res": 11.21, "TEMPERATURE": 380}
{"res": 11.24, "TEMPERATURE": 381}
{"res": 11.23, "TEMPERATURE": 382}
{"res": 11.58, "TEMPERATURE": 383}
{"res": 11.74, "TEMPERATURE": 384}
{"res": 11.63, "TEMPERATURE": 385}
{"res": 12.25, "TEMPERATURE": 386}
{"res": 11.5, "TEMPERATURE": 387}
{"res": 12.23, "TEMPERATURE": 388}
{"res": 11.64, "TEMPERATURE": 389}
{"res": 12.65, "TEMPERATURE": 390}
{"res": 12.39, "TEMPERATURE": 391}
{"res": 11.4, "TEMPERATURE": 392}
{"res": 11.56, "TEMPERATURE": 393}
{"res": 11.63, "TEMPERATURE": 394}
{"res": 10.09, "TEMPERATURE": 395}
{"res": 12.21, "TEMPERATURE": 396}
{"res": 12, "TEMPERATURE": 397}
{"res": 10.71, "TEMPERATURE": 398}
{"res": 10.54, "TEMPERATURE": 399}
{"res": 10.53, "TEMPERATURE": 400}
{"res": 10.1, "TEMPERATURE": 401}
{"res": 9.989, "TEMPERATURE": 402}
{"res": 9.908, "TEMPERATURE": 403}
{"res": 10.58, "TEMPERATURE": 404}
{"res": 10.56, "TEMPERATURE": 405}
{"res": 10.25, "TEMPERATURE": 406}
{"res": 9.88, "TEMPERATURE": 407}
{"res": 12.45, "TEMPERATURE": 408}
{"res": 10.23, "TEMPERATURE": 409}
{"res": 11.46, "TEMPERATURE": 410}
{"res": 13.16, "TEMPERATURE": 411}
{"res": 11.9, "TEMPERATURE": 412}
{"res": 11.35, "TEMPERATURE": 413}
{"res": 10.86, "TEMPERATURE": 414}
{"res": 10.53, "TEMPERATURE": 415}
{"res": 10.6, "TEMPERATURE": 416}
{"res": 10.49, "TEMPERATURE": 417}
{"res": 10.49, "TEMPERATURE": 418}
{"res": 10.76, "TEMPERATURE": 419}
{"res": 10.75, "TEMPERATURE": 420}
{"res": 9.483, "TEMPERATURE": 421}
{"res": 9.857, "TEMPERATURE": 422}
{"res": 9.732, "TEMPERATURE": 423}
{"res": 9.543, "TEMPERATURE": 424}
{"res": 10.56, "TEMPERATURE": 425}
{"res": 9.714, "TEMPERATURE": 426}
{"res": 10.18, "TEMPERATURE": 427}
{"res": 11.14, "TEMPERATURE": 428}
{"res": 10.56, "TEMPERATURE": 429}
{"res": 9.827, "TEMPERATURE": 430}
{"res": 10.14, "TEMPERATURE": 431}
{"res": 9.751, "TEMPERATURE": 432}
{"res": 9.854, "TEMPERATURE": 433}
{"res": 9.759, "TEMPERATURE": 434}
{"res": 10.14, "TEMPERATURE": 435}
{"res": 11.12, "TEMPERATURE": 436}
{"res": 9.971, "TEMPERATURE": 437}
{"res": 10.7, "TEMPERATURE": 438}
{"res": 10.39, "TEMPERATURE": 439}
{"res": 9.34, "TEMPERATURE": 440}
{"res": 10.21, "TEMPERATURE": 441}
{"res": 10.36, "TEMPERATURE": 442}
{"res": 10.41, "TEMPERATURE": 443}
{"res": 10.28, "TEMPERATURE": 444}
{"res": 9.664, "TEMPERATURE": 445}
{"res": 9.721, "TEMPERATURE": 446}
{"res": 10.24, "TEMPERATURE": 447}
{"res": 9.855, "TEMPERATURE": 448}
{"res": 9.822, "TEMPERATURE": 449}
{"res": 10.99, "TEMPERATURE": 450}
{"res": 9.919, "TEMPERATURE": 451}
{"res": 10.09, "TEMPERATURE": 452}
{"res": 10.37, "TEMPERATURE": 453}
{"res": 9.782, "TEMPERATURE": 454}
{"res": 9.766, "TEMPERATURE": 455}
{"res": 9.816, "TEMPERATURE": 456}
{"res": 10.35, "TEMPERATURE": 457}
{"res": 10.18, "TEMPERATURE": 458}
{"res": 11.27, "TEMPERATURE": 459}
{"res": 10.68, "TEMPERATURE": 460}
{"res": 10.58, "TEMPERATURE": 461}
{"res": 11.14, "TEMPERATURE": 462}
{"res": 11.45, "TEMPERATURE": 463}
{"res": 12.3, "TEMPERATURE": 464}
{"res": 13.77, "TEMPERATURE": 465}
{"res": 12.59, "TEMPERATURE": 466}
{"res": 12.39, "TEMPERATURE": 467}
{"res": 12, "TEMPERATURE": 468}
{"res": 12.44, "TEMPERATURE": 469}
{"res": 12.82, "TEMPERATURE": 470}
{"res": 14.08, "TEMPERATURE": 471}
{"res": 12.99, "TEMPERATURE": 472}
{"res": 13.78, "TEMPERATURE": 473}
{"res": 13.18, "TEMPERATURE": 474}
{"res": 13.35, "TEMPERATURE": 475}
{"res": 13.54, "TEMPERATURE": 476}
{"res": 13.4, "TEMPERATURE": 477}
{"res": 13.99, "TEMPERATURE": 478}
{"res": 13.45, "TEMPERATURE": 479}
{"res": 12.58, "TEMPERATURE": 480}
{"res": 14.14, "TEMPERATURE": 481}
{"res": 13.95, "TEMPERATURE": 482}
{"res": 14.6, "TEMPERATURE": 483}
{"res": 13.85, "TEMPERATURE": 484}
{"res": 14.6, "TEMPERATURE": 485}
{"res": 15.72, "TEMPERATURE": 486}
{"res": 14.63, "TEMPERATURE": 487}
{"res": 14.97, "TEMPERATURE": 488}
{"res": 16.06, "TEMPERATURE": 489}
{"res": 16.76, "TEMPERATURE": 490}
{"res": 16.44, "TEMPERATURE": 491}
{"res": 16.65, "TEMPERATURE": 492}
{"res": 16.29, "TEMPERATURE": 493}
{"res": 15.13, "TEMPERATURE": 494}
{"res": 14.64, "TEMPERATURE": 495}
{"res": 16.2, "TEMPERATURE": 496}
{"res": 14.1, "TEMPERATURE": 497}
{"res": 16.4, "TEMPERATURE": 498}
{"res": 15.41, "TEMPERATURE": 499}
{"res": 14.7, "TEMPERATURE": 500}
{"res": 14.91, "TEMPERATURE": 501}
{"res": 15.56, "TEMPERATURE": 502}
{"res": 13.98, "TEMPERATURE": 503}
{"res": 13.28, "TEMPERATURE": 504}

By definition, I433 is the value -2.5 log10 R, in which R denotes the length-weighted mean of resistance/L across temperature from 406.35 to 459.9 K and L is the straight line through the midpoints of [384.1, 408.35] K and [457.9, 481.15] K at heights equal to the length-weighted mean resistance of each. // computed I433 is 0.15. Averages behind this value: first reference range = 11.2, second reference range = 12.6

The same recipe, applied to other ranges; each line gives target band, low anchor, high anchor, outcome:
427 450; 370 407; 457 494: 0.23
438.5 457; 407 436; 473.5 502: 0.21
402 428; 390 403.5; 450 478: 0.06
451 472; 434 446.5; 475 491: 0.09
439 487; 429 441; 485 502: 0.08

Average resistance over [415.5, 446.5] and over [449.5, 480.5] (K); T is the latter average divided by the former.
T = 1.17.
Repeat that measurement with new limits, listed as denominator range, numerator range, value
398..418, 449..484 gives 1.12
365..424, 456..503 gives 1.22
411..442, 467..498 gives 1.38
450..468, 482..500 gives 1.40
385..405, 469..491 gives 1.26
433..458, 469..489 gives 1.37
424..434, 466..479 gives 1.30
